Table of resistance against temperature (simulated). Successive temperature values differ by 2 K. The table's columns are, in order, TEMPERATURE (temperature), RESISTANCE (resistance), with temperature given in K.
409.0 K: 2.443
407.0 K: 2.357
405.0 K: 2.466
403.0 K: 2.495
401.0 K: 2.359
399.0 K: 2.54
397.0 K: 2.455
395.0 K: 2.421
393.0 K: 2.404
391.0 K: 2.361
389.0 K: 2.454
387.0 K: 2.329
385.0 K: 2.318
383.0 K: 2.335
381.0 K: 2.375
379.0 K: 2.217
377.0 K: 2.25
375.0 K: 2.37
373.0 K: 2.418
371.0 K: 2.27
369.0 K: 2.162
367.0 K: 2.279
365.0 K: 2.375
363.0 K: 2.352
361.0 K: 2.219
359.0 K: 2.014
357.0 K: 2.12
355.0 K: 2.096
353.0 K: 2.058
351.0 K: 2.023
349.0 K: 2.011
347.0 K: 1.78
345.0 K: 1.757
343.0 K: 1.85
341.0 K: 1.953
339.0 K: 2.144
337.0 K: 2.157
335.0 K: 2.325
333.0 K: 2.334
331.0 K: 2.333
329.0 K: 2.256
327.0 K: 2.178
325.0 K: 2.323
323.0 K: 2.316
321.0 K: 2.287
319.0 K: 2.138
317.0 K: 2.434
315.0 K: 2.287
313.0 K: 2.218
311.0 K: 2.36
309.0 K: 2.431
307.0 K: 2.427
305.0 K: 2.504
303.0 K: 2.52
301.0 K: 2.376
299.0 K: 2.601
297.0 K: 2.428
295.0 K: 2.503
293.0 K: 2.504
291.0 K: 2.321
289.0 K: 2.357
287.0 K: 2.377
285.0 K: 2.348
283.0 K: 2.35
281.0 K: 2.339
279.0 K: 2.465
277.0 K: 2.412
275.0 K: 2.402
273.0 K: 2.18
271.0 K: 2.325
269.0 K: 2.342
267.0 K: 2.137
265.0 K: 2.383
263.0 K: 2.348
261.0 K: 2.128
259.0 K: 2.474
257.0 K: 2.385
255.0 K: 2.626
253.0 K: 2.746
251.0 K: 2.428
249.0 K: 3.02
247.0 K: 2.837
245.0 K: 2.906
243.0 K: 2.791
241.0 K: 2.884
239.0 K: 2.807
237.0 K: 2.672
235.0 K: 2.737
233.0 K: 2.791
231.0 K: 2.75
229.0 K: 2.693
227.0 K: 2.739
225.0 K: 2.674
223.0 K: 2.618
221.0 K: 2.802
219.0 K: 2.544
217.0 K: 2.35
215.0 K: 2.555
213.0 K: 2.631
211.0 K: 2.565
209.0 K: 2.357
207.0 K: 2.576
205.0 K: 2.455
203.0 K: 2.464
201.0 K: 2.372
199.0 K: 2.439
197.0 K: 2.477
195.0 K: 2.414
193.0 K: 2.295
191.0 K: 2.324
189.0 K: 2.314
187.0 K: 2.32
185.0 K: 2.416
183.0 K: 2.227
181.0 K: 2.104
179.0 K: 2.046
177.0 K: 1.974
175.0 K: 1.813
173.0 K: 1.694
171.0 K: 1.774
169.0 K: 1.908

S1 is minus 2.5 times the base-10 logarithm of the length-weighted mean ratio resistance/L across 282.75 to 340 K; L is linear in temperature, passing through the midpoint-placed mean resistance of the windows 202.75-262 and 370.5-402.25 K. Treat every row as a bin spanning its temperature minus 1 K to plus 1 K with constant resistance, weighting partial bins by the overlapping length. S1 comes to 0.07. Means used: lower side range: 2.64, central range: 2.35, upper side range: 2.37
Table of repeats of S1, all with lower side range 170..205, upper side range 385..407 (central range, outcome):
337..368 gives 0.149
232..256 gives -0.217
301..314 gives -0.035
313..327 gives 0.028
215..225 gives -0.154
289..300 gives -0.065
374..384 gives 0.043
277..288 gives -0.034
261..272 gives 0.000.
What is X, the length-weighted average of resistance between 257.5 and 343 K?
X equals 2.33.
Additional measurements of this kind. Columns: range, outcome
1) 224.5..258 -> 2.74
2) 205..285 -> 2.55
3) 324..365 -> 2.12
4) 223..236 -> 2.72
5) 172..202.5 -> 2.22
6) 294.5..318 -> 2.42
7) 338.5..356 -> 1.96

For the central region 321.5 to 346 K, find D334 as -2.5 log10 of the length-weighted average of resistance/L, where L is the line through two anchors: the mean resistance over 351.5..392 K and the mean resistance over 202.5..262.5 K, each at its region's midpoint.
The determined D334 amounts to 0.098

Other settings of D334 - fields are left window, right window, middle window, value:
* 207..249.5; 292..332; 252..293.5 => 0.06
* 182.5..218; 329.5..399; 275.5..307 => -0.05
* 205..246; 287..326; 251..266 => 0.05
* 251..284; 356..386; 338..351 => 0.19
